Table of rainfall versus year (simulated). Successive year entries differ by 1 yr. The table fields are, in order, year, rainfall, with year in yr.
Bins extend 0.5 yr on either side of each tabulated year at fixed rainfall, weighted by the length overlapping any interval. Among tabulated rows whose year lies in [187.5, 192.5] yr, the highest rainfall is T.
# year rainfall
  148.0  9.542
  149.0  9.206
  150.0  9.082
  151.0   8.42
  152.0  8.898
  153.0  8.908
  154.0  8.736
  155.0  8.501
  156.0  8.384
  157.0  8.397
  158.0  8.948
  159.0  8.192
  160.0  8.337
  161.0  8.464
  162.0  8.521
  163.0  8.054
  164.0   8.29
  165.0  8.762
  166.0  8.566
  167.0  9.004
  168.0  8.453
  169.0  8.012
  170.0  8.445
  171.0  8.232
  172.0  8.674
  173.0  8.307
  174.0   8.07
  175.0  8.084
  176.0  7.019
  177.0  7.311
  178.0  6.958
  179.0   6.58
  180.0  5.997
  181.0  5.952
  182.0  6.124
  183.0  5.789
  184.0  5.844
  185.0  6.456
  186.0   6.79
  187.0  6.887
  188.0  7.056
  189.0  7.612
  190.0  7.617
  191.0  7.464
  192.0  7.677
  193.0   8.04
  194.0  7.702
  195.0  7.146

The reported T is 7.677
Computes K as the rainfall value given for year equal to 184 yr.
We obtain 5.844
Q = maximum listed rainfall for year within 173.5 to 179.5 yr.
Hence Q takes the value 8.084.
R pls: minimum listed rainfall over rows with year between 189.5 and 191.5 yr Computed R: 7.464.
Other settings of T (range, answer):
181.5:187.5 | 6.887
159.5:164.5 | 8.521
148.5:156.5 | 9.206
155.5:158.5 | 8.948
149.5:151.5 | 9.082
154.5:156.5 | 8.501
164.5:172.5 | 9.004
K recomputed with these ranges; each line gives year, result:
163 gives 8.054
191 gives 7.464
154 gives 8.736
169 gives 8.012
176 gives 7.019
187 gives 6.887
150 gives 9.082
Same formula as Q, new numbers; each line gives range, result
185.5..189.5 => 7.612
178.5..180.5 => 6.58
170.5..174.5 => 8.674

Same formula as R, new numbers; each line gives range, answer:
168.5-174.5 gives 8.012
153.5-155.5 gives 8.501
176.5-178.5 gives 6.958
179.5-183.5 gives 5.789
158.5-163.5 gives 8.054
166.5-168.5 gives 8.453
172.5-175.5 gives 8.07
